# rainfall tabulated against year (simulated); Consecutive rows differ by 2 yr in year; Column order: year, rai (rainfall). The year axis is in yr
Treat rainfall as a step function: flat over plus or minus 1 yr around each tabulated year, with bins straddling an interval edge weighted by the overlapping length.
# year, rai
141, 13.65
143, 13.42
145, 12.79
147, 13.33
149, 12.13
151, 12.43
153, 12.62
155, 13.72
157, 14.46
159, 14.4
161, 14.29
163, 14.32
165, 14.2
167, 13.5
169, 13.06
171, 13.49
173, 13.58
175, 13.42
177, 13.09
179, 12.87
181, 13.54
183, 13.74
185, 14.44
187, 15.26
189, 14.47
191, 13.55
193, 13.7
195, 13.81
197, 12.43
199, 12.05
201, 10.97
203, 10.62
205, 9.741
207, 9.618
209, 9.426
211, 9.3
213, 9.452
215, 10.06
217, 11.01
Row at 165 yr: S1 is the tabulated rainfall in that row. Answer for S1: 14.2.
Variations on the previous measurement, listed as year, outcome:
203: 10.62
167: 13.5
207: 9.618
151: 12.43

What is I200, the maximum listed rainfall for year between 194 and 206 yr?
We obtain 13.81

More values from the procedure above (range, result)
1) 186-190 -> 15.26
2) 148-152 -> 12.43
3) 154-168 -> 14.46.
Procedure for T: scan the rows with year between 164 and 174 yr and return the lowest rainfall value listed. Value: 13.06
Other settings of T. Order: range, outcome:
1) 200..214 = 9.3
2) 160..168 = 13.5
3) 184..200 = 12.05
